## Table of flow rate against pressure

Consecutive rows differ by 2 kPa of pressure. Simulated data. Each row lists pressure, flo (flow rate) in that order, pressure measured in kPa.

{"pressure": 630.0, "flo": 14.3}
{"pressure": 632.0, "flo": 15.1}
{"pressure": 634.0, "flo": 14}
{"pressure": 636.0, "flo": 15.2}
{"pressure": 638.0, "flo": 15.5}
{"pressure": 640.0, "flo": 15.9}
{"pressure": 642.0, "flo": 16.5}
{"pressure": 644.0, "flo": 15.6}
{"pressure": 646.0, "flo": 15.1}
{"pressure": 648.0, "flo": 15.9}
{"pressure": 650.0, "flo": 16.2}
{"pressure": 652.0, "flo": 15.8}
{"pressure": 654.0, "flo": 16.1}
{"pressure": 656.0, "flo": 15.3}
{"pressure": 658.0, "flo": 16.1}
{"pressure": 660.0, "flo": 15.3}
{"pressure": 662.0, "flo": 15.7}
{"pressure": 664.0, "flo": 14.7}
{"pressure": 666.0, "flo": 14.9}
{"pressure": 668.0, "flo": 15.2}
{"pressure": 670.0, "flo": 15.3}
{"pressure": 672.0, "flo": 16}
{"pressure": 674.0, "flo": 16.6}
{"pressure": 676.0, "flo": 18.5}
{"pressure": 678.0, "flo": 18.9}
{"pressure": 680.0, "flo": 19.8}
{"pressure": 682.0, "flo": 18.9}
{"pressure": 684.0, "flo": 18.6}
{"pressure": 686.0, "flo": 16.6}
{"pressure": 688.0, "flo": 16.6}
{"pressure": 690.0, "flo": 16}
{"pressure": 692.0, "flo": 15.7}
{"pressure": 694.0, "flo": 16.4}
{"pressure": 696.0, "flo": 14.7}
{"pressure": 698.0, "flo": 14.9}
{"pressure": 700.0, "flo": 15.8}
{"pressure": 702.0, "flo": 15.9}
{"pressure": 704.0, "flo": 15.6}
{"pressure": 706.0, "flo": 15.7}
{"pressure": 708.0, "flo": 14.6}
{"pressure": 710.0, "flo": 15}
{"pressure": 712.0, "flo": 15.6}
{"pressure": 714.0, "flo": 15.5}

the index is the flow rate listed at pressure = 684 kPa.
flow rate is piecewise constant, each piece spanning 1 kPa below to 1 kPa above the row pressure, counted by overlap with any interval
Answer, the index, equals 18.6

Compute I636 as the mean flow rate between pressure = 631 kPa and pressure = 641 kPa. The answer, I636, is 15.1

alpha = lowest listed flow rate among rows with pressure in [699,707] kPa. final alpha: 15.6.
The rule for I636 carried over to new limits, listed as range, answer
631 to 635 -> 14.6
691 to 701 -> 15.5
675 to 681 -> 19.1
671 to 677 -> 17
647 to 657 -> 15.9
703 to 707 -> 15.6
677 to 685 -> 19.1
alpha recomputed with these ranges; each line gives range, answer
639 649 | 15.1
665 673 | 14.9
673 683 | 16.6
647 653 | 15.8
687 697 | 14.7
